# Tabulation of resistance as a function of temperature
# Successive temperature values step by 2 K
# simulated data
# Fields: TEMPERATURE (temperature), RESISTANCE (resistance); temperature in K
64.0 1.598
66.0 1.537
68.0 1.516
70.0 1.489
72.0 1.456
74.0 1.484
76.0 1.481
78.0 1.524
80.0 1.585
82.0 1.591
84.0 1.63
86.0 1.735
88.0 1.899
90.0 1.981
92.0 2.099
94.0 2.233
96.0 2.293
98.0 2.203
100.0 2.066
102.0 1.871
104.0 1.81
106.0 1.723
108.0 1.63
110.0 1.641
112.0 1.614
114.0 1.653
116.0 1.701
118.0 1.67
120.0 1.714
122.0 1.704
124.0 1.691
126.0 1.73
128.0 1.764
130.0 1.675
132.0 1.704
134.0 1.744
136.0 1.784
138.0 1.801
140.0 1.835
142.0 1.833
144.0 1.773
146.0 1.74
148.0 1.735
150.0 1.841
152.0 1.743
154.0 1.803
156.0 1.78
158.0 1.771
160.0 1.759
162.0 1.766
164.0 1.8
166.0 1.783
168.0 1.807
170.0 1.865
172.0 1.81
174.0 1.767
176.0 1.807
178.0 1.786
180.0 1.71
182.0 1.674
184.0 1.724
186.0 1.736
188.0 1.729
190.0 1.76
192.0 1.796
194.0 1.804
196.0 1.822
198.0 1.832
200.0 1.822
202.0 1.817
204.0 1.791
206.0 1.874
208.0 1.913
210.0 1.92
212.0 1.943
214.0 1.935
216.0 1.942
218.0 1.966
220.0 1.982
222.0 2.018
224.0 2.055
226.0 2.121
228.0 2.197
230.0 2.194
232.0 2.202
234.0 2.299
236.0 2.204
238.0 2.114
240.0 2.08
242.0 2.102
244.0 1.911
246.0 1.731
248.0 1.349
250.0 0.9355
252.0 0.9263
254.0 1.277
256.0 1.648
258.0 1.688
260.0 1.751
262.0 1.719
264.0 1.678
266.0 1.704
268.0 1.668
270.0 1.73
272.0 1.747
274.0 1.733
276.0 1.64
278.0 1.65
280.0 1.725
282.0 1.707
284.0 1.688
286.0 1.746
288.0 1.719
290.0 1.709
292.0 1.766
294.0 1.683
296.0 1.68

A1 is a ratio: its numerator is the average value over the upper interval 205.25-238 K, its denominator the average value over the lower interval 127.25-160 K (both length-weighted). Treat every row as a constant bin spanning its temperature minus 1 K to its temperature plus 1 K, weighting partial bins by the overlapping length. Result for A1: 1.16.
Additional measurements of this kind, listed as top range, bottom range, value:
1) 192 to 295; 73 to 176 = 1.02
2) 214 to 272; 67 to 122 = 1.04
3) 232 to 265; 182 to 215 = 0.95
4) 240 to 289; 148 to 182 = 0.92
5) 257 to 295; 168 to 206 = 0.96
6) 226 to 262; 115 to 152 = 1.03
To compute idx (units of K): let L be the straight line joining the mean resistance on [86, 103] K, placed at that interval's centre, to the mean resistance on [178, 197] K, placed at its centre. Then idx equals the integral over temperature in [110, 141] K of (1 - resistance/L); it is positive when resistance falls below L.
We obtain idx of 3.8 K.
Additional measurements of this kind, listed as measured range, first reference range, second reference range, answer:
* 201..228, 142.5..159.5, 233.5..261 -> -3.5 K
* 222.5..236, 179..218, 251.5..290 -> -3.3 K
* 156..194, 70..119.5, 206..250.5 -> 2.4 K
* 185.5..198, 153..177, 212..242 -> 0.9 K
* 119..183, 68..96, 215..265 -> 0.3 K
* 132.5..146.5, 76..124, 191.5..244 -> 0.6 K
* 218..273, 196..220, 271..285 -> -0.9 K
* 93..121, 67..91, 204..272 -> -3.3 K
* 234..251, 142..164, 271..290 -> -1.0 K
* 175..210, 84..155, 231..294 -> -0.5 K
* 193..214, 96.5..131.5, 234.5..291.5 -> -1.7 K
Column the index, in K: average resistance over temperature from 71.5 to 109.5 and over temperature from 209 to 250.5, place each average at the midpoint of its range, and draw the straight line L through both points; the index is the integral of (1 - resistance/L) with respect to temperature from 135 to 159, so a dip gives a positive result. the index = 1.1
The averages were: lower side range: 1.81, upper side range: 1.97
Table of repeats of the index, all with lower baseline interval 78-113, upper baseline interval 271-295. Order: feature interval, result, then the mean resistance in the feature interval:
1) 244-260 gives 2.86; 1.42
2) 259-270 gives 0.11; 1.71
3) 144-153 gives 0.22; 1.77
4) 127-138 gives 0.49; 1.74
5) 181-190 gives 0.31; 1.72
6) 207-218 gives -1.07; 1.93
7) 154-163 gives 0.15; 1.77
